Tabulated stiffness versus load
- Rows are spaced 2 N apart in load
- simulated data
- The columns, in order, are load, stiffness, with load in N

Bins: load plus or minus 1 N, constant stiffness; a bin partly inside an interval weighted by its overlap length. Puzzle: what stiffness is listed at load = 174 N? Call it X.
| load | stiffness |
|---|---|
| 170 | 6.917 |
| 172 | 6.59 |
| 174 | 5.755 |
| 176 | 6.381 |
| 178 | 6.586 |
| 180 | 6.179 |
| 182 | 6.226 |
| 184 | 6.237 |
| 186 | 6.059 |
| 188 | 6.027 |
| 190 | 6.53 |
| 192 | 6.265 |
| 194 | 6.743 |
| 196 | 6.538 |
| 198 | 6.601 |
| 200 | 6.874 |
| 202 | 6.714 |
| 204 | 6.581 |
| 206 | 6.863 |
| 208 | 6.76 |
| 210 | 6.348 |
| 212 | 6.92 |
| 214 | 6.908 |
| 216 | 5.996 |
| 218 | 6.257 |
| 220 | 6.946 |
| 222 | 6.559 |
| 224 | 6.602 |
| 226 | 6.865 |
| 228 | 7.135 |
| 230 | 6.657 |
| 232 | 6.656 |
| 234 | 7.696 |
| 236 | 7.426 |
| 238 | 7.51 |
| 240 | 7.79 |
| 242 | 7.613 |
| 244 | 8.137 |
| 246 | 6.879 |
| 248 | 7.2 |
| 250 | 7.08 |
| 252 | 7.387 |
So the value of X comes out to 5.755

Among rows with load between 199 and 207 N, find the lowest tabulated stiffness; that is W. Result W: 6.581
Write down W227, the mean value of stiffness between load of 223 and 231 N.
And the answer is 6.81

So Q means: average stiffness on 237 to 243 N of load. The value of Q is 7.64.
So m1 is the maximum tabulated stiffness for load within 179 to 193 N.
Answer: 6.53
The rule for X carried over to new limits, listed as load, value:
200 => 6.874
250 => 7.08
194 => 6.743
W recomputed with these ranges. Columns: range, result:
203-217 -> 5.996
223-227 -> 6.602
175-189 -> 6.027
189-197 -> 6.265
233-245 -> 7.426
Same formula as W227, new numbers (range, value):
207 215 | 6.73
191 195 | 6.5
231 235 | 7.18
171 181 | 6.3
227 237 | 7.11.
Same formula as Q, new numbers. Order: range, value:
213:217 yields 6.45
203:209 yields 6.73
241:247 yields 7.54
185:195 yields 6.32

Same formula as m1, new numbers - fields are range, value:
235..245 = 8.137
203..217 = 6.92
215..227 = 6.946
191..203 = 6.874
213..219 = 6.908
